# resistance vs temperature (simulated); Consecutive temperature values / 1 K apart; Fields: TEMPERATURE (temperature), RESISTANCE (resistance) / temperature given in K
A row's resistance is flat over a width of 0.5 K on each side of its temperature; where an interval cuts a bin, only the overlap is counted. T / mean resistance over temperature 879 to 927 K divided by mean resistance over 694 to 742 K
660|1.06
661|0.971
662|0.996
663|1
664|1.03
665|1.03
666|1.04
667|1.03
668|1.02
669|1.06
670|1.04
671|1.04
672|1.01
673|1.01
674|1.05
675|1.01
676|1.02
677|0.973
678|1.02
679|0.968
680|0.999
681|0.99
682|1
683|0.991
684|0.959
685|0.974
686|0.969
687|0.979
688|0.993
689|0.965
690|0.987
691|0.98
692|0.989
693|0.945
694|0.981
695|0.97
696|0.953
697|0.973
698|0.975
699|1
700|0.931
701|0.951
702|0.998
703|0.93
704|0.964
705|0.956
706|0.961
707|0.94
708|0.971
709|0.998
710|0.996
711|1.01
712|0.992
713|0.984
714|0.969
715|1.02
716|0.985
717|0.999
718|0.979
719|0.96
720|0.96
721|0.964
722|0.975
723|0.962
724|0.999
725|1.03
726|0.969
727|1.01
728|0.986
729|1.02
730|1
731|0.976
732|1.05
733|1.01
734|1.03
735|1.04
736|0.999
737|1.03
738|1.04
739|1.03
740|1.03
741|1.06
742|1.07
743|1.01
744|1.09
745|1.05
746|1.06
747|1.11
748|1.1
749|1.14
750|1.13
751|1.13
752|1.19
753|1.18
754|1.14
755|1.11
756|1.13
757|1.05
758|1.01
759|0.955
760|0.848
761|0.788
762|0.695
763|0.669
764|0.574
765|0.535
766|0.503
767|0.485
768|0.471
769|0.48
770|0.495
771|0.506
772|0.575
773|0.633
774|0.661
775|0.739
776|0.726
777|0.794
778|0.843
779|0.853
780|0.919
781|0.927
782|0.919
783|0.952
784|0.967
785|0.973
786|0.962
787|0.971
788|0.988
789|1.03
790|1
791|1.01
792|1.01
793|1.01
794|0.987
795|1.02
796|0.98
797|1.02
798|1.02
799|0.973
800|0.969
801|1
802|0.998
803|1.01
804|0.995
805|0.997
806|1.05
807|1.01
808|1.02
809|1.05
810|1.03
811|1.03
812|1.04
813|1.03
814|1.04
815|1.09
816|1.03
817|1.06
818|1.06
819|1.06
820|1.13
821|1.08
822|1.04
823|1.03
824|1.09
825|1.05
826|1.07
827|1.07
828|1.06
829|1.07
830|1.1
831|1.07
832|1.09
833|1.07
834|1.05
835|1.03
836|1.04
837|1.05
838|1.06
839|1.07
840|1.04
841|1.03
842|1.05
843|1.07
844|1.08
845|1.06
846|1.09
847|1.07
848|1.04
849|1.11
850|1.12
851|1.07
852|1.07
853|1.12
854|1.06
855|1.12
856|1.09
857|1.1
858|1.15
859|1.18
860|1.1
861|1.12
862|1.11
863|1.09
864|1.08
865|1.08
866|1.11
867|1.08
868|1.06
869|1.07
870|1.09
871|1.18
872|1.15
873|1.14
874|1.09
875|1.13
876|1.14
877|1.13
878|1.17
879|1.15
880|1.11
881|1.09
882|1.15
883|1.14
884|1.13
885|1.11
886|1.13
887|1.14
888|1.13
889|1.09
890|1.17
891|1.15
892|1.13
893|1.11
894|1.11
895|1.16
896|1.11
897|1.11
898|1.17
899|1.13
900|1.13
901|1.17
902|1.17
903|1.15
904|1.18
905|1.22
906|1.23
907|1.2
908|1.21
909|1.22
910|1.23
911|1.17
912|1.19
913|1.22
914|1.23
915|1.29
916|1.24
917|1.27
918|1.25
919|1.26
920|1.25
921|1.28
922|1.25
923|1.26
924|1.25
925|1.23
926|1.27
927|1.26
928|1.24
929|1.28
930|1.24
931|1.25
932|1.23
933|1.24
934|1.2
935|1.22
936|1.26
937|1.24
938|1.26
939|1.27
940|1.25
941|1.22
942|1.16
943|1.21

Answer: 1.19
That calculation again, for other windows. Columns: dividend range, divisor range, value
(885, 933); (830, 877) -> 1.10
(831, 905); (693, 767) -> 1.13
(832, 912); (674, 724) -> 1.14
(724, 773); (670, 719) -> 0.94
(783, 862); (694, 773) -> 1.11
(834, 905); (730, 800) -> 1.20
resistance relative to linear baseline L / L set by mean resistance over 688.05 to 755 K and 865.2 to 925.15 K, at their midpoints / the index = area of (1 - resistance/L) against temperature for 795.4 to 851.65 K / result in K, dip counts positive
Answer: 2.8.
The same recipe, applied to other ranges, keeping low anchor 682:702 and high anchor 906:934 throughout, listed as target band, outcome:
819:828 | 0.5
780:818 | 3.3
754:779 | 7.7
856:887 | 1.7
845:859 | 0.8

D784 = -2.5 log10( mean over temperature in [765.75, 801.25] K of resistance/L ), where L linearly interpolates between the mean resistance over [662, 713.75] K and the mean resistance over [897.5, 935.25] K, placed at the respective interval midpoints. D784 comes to 0.276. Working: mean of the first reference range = 0.99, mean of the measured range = 0.845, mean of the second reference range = 1.22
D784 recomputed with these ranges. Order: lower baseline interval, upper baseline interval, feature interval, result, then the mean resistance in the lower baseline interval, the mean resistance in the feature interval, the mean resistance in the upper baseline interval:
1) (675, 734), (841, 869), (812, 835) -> 0.004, 0.983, 1.06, 1.09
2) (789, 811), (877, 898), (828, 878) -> -0.007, 1.01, 1.09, 1.13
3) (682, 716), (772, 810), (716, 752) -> -0.074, 0.975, 1.03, 0.942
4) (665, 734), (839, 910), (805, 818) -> 0.036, 0.99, 1.04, 1.12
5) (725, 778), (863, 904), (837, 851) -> -0.007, 0.907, 1.07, 1.13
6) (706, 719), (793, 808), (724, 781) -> 0.097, 0.985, 0.907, 1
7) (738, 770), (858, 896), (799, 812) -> -0.006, 0.925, 1.01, 1.12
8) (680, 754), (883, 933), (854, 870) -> 0.048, 1.01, 1.1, 1.2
